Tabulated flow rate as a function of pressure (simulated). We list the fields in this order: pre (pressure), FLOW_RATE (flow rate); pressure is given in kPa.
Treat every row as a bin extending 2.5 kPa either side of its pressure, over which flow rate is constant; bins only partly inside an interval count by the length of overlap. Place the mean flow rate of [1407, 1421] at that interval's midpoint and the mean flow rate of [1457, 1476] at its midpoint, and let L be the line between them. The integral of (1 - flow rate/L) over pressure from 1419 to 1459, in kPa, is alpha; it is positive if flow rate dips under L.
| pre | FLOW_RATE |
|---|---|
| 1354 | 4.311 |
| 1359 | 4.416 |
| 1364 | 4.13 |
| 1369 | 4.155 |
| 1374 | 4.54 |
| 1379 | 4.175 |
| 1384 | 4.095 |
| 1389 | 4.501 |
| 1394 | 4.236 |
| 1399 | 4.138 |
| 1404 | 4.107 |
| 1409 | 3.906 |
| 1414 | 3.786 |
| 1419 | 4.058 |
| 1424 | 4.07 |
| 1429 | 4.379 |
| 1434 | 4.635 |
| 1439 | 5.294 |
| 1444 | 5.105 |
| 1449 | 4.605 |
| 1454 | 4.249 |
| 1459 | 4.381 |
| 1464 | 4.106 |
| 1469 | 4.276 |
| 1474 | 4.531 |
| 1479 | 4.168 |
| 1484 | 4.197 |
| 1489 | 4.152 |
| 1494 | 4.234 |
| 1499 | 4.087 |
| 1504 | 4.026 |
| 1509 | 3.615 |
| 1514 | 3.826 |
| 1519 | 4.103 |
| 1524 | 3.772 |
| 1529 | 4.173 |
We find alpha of -4.53 kPa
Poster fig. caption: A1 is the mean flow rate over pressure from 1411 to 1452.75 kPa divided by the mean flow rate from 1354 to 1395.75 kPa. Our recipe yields 1.0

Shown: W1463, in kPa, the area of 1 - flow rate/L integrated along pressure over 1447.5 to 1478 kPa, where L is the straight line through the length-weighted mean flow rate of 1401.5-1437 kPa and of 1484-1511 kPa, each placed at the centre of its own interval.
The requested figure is -1.8 kPa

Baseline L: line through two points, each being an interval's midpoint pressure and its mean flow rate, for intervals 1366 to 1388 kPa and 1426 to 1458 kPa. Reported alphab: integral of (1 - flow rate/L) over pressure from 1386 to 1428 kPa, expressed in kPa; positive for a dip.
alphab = 3.22 kPa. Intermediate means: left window 4.26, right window 4.69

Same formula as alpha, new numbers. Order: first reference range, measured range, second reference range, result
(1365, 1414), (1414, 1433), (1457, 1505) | 0.2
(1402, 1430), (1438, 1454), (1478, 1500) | -3.0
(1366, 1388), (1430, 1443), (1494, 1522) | -2.5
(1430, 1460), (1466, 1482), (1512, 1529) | 0.4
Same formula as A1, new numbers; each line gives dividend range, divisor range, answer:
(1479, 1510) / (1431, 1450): 0.83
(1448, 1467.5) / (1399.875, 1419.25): 1.09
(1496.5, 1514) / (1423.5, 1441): 0.84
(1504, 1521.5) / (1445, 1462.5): 0.87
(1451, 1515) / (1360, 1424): 1.00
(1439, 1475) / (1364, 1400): 1.06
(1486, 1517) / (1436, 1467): 0.87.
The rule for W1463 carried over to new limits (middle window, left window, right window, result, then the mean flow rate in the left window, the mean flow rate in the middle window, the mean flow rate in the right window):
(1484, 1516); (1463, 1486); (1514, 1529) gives 0.72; 4.27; 4.01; 3.96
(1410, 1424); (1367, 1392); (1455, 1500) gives 1.07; 4.29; 3.95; 4.24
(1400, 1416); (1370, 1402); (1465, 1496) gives 1.17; 4.27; 3.96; 4.25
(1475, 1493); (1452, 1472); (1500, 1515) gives -0.65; 4.26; 4.21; 3.85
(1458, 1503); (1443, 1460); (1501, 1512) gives -0.59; 4.56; 4.23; 3.83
